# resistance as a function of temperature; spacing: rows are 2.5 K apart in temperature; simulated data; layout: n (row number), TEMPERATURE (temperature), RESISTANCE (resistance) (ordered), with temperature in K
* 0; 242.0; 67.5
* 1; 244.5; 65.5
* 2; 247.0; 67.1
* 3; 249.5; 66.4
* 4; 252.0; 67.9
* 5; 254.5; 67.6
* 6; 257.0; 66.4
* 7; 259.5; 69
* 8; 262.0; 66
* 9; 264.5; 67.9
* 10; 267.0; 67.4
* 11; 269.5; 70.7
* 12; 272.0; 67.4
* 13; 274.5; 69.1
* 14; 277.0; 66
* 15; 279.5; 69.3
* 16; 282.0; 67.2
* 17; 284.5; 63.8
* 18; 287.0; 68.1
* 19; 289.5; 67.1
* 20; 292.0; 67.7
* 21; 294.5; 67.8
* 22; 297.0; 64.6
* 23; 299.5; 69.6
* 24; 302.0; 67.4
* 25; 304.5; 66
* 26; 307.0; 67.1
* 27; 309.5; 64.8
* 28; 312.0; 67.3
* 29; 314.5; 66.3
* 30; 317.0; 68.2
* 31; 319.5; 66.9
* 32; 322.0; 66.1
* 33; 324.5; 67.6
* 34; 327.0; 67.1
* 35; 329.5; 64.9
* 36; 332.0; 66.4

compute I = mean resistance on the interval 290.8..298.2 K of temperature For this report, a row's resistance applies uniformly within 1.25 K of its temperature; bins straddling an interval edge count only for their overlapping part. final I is 66.7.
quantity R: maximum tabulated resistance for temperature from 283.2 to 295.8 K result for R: 68.1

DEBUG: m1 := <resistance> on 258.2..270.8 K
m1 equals 68.2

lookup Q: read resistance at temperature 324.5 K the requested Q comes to 67.6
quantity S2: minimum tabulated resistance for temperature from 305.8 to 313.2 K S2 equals 64.8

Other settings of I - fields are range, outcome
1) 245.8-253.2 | 67.1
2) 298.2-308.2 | 67.5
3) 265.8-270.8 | 69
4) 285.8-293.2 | 67.6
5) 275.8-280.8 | 67.7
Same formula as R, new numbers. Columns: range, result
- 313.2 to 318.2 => 68.2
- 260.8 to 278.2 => 70.7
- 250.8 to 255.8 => 67.9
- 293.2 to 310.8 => 69.6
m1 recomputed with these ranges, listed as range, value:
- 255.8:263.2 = 67.1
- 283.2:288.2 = 65.9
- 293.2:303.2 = 67.4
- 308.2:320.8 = 66.7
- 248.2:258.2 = 67.1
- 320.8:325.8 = 66.9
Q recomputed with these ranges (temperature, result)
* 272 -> 67.4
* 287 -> 68.1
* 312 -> 67.3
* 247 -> 67.1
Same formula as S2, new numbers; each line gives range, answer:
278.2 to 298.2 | 63.8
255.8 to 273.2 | 66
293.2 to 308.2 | 64.6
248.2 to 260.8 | 66.4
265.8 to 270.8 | 67.4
